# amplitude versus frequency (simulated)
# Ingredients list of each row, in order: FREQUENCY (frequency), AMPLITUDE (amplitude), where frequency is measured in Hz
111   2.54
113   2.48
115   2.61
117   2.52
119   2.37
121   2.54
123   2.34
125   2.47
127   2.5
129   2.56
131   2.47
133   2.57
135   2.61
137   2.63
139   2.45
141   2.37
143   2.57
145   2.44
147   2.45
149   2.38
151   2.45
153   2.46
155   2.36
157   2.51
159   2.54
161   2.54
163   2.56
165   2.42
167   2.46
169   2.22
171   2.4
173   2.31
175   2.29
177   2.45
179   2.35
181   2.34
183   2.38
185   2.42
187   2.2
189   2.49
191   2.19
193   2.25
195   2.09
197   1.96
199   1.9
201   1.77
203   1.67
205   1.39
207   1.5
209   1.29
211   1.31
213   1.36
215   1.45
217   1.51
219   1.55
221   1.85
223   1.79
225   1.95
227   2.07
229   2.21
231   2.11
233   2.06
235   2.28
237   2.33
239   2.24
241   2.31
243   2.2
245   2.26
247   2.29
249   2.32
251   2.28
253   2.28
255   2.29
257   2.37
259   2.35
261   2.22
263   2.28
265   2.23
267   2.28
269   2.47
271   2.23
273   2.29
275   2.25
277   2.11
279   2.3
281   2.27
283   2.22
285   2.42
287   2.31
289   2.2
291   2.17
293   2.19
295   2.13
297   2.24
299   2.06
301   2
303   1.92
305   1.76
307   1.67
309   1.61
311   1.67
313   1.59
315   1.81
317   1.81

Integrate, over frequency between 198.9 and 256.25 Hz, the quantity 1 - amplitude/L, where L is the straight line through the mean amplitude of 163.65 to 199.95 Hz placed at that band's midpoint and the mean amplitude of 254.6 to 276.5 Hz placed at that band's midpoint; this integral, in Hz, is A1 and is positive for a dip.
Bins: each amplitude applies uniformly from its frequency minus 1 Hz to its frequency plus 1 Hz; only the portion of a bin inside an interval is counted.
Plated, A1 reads 9.1 Hz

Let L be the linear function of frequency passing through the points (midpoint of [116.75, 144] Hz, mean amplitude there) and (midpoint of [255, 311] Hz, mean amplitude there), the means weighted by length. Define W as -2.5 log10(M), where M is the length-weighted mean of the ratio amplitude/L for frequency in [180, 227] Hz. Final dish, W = 0.25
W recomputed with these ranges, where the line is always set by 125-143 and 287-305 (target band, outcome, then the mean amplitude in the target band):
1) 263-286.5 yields -0.06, 2.28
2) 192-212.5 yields 0.35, 1.7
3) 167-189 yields 0.03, 2.35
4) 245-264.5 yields -0.04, 2.29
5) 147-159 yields 0.01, 2.44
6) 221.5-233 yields 0.13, 2.02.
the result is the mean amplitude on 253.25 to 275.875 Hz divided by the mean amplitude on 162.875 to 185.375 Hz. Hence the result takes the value 0.97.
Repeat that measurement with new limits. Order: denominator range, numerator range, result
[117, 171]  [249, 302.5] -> 0.91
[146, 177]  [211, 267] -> 0.86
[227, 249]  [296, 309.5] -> 0.86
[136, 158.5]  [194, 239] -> 0.73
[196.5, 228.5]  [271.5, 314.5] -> 1.25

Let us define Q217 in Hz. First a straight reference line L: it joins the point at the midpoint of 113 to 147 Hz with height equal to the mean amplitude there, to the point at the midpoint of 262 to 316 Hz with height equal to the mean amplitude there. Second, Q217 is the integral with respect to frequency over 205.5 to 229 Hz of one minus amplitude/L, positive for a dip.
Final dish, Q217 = 6.7 Hz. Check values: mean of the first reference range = 2.5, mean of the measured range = 1.62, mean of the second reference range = 2.1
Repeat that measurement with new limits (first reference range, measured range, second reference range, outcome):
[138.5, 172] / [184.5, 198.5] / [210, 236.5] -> -0.65 Hz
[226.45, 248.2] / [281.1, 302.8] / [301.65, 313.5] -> -4.24 Hz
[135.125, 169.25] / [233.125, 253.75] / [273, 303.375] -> 0.14 Hz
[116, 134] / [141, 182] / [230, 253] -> -0.26 Hz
